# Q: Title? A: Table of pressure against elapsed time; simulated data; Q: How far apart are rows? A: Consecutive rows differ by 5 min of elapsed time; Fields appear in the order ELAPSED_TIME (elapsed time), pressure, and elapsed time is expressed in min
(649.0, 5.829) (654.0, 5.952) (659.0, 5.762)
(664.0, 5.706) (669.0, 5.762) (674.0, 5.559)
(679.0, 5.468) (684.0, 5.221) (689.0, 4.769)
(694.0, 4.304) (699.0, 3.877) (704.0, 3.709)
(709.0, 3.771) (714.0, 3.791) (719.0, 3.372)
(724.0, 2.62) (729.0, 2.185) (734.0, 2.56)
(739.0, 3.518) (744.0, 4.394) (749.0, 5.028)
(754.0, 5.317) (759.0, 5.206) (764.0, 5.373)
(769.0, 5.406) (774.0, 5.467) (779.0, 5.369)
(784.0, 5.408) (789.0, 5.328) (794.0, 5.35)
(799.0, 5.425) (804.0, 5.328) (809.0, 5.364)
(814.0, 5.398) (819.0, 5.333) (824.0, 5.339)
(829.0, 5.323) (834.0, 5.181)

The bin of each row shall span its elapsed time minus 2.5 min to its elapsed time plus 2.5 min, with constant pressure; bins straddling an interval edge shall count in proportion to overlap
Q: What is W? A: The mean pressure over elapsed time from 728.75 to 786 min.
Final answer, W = 4.69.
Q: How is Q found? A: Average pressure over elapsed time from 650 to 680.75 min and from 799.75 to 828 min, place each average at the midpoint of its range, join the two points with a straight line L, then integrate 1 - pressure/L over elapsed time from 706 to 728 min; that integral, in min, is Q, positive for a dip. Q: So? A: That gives 8.96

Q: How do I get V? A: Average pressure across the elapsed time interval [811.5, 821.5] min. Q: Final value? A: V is 5.37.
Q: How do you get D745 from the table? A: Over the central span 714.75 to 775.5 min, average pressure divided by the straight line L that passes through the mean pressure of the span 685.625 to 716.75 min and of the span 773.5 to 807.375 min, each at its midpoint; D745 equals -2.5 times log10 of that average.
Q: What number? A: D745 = 0.14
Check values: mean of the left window 4.06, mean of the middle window 4.17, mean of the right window 5.38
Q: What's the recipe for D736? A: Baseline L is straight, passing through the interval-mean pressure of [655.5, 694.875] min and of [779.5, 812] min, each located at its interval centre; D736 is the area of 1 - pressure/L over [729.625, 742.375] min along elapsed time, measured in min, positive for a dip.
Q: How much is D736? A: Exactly 5.61 min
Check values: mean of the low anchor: 5.38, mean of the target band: 3.01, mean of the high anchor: 5.37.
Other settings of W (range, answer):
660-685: 5.58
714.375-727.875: 3.04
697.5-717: 3.77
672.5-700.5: 4.88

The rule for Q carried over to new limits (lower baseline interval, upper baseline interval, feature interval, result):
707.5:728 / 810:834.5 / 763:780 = -4.2 min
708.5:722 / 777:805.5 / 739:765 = -2.5 min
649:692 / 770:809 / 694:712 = 5.3 min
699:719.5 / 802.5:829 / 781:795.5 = -1.3 min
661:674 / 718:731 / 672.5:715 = -1.9 min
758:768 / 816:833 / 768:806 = -0.5 min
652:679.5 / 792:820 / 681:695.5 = 2.1 min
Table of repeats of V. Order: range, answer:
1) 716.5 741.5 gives 2.85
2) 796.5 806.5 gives 5.38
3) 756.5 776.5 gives 5.36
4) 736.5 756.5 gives 4.56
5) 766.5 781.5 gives 5.41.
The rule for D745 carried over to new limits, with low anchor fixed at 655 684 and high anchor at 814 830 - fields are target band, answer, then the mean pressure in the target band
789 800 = 0.01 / 5.37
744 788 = 0.04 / 5.27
